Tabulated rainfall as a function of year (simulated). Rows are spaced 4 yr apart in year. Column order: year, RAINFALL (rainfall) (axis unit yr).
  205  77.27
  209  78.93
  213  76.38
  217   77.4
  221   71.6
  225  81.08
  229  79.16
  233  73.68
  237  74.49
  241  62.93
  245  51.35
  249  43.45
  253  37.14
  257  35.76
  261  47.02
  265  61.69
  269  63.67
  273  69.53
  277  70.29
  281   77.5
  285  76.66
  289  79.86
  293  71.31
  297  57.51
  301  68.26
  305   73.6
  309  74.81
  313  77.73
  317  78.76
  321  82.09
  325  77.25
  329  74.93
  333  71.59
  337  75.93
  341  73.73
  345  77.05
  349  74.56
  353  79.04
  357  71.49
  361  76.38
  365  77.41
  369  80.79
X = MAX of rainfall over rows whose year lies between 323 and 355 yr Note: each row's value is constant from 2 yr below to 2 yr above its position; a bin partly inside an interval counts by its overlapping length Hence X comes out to 79.04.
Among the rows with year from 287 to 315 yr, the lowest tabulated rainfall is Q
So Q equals 57.51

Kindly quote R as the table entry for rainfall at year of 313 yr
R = 77.73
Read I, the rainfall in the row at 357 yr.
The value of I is 71.49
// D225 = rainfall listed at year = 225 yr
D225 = 81.08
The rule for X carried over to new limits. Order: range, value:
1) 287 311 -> 79.86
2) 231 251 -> 74.49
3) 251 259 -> 37.14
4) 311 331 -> 82.09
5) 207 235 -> 81.08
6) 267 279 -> 70.29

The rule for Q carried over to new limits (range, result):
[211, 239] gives 71.6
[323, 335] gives 71.59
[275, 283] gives 70.29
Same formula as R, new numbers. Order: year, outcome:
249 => 43.45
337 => 75.93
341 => 73.73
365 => 77.41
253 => 37.14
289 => 79.86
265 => 61.69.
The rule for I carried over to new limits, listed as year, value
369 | 80.79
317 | 78.76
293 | 71.31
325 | 77.25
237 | 74.49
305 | 73.6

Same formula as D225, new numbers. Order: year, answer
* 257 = 35.76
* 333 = 71.59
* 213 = 76.38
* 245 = 51.35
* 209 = 78.93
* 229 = 79.16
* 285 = 76.66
